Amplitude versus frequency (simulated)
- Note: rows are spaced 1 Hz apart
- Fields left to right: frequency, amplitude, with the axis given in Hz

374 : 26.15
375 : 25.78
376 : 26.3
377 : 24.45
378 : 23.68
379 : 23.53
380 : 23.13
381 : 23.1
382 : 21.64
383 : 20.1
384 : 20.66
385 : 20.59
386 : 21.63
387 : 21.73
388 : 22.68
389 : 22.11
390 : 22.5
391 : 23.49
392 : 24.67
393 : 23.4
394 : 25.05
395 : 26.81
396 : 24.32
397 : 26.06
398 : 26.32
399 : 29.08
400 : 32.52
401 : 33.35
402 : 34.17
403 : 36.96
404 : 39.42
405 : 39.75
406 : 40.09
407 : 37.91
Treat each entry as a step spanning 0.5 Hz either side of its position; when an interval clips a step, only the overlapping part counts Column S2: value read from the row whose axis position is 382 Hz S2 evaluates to 21.64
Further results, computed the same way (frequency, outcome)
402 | 34.17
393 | 23.4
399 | 29.08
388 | 22.68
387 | 21.73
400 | 32.52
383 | 20.1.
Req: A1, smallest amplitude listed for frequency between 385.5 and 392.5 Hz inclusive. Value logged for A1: 21.63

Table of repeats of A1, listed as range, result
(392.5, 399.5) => 23.4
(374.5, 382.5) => 21.64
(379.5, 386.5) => 20.1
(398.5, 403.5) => 29.08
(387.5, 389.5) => 22.11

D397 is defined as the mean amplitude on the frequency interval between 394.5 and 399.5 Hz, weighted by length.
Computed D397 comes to 26.5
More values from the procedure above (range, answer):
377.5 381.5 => 23.4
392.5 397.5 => 25.1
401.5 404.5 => 36.9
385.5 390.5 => 22.1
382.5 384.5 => 20.4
